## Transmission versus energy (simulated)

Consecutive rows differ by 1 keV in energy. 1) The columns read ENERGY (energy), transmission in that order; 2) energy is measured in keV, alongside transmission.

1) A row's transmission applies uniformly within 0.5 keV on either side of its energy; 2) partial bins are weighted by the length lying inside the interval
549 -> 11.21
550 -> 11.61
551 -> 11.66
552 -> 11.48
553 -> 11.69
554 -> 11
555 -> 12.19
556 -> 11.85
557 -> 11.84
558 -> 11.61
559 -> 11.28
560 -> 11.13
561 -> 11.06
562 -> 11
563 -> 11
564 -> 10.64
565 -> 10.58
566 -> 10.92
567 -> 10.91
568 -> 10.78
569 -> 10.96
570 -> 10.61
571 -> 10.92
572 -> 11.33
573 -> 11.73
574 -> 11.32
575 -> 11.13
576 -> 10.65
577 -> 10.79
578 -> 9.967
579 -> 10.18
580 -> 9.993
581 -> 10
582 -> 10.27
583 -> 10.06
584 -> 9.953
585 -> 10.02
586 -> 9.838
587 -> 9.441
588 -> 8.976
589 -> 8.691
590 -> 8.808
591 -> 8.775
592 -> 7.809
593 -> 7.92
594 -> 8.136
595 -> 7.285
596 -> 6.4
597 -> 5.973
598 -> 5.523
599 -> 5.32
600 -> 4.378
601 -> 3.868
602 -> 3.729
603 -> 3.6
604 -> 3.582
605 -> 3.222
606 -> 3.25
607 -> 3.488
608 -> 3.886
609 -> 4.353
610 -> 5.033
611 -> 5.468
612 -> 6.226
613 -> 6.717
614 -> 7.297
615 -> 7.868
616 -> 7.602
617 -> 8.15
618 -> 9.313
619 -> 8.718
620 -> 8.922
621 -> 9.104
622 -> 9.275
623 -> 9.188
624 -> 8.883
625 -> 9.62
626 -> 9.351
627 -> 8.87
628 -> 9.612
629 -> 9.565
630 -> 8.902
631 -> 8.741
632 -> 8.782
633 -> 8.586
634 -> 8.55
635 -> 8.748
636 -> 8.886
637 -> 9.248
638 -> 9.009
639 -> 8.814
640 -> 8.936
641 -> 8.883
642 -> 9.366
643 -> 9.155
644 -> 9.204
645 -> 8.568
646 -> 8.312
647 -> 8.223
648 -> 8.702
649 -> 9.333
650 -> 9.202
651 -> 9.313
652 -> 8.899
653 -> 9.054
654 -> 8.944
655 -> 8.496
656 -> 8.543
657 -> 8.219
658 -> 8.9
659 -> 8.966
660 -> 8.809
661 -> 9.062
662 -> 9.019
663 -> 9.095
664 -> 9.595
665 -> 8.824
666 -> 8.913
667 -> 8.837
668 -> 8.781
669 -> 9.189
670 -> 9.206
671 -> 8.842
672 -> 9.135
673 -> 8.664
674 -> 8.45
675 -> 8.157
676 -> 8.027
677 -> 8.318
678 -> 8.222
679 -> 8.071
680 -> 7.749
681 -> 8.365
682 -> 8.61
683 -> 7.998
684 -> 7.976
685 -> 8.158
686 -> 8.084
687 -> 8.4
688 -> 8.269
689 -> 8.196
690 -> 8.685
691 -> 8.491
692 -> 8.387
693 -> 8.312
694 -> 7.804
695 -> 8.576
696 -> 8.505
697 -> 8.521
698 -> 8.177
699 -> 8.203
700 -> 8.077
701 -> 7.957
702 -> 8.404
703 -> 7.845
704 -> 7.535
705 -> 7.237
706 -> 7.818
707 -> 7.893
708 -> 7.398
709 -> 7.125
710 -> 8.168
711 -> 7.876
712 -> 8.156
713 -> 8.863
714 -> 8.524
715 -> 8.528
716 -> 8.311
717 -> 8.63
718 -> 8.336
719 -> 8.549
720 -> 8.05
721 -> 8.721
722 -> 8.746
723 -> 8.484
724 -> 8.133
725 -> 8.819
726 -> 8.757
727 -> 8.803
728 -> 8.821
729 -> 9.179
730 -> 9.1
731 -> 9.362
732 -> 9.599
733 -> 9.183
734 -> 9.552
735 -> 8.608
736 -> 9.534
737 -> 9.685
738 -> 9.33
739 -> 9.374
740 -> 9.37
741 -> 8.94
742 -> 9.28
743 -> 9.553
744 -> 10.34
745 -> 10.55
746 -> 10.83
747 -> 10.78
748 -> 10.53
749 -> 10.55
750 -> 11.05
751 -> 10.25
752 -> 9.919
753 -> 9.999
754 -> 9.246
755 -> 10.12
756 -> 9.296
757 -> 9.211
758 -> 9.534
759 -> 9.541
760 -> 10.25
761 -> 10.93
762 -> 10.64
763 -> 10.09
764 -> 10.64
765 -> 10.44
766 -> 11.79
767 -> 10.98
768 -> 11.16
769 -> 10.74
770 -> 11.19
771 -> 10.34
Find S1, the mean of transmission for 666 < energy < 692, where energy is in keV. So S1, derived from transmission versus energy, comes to 8.44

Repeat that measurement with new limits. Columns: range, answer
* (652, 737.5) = 8.52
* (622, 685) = 8.81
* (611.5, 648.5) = 8.7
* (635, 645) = 9.02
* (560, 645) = 8.49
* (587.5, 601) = 7.11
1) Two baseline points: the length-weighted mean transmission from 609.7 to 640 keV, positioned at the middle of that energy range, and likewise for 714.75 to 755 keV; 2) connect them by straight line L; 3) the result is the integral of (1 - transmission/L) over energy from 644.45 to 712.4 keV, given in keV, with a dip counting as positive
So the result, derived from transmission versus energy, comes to 3.4 keV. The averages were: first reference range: 8.47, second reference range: 9.35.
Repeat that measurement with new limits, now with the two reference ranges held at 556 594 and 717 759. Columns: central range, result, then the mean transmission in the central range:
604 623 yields 6.7 keV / 6.54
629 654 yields 2.6 keV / 8.91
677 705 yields 4.3 keV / 8.19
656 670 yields 1.3 keV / 8.93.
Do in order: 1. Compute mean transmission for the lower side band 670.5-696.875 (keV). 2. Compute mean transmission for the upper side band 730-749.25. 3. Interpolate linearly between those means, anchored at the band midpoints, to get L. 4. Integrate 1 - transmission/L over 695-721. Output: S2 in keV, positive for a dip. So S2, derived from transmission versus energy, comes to 2.32 keV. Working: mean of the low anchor 8.33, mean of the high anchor 9.71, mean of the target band 8.13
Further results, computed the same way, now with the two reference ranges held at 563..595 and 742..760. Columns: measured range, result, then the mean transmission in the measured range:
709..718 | 1.56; 8.31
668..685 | 2.73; 8.44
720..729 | 1.25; 8.66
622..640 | 1.83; 9.03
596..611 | 8.51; 4.34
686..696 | 1.70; 8.34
